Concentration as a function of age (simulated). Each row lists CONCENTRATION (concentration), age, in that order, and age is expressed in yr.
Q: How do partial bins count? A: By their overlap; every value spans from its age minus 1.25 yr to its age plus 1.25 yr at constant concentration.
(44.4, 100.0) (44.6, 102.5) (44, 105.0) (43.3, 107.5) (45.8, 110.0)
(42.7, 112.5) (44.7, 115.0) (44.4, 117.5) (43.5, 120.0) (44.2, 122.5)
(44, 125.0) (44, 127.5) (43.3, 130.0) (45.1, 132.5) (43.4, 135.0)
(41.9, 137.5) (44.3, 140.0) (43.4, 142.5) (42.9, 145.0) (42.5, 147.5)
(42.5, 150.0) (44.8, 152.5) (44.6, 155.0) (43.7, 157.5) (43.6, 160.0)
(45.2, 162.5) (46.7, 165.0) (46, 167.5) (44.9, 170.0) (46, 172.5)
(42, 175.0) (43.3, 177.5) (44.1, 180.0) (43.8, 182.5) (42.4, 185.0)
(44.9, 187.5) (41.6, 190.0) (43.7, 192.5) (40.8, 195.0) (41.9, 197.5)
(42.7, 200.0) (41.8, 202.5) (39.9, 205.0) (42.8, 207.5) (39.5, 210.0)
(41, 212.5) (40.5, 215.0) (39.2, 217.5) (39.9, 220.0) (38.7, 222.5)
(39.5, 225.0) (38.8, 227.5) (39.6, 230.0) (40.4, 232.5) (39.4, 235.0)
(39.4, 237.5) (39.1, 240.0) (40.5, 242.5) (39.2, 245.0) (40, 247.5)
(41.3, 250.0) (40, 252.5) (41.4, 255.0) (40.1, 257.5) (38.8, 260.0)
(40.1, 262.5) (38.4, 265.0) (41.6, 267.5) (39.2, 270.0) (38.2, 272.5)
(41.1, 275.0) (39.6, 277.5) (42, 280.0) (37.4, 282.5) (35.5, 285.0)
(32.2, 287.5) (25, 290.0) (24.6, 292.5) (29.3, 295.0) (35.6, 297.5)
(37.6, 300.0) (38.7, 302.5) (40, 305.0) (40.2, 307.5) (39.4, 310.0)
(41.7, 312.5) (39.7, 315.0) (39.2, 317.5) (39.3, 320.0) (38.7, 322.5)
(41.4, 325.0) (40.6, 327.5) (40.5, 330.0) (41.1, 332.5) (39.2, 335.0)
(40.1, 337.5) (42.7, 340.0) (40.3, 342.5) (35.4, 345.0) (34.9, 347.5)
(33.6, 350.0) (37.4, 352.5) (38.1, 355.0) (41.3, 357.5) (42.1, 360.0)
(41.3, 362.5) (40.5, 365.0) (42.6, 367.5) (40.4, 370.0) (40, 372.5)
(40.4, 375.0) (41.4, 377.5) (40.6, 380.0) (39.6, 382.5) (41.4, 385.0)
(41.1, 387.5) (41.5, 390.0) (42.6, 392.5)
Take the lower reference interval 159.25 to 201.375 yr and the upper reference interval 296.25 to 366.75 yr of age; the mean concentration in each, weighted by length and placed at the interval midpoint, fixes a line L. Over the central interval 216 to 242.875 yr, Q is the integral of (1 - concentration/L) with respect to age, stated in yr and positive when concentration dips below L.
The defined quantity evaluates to 1.8 yr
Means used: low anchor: 43.7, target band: 39.5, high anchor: 39.3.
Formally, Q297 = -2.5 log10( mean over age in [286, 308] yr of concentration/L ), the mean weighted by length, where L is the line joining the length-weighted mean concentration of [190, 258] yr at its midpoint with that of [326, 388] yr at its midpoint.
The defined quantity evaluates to 0.20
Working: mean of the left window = 40.4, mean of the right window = 39.9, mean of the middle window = 33.5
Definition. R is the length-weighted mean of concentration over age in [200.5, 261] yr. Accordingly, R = 40.1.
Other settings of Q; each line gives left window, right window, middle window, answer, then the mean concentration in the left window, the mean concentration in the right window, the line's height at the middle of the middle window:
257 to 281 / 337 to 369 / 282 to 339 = 3.27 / 39.9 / 39.2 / 39.6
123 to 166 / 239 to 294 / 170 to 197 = -0.85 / 43.9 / 37.9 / 42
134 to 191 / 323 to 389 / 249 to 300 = 5.57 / 43.9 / 39.9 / 41.6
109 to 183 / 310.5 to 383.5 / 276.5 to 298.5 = 4.12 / 44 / 39.8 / 41.1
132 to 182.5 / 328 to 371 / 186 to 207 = 0.45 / 44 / 39.5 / 43.1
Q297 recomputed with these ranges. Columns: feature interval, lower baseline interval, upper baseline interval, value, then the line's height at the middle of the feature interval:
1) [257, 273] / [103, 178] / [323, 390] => 0.06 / 41.7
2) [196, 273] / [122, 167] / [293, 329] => 0.02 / 40.9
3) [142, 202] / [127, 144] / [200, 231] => -0.04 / 42.1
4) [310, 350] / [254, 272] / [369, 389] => 0.02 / 40.3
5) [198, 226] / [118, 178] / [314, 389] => 0.06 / 42.7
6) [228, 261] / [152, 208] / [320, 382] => 0.06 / 42.1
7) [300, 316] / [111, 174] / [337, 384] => 0.02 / 40.7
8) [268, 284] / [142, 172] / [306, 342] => 0.05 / 41.4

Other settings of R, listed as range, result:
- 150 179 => 44.5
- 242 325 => 38.1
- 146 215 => 43.2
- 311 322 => 39.9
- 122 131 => 43.9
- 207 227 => 40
